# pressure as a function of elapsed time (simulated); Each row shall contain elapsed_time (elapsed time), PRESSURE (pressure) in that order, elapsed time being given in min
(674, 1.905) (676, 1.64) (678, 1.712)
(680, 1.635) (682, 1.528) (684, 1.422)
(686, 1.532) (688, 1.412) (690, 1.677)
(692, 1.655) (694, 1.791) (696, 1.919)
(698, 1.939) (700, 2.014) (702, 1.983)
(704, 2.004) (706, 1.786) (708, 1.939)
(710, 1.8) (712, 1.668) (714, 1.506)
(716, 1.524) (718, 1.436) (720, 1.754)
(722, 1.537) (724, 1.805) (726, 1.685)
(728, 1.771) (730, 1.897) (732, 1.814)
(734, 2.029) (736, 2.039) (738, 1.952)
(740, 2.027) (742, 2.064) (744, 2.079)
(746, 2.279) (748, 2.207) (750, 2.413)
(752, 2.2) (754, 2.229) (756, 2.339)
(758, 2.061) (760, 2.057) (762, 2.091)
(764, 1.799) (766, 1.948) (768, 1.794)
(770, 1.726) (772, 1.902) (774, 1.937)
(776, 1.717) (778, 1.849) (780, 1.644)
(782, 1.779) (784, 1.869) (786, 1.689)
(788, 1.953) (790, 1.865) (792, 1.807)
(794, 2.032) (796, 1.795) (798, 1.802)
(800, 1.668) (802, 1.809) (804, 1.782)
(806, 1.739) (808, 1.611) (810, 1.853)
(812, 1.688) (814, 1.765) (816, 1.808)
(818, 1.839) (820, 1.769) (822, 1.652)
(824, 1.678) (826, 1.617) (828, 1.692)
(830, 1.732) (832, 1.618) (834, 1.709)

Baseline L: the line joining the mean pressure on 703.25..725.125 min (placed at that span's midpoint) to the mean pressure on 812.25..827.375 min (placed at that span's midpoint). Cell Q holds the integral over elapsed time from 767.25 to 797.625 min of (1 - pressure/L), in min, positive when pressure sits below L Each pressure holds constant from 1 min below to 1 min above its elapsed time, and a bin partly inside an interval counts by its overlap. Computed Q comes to -1.84 min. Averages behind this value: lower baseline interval 1.7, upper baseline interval 1.73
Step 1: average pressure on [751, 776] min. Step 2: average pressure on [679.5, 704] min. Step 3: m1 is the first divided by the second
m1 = 1.16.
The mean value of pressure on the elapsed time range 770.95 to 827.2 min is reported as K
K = 1.78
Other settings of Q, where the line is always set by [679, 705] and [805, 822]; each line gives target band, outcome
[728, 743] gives -1.91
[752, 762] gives -2.43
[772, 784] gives -0.38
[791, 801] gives -0.41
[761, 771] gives -0.73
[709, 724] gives 1.03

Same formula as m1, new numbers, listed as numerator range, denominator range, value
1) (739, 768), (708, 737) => 1.22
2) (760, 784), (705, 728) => 1.10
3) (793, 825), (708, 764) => 0.91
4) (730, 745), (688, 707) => 1.08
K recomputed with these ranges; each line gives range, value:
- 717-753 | 1.94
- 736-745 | 2.03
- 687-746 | 1.82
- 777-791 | 1.81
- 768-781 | 1.8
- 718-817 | 1.89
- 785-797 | 1.86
